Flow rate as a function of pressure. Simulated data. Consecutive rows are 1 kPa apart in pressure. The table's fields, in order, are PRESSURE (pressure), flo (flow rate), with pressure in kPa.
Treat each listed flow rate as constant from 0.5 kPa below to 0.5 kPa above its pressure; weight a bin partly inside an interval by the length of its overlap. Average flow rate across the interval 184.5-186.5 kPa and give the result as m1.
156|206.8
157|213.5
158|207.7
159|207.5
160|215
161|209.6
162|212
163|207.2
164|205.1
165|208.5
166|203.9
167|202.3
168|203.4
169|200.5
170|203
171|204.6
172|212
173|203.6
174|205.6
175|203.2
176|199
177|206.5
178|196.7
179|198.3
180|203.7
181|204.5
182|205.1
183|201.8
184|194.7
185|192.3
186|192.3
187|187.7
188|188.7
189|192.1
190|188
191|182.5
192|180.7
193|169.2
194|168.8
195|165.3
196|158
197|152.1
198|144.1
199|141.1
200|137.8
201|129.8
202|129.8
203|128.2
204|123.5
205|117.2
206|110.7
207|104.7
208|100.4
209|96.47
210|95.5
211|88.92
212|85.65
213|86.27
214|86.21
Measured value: 192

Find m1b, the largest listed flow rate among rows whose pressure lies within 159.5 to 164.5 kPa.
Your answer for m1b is 215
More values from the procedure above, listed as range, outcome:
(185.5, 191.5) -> 192.3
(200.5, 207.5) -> 129.8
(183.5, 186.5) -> 194.7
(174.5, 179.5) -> 206.5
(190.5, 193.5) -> 182.5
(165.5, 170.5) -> 203.9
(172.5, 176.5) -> 205.6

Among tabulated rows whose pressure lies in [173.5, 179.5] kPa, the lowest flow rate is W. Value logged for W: 196.7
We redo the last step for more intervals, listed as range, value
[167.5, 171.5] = 200.5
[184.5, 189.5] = 187.7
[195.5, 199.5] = 141.1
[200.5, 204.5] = 123.5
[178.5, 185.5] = 192.3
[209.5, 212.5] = 85.65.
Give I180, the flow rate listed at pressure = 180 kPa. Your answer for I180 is 203.7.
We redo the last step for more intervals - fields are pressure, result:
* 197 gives 152.1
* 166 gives 203.9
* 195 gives 165.3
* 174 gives 205.6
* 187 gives 187.7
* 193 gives 169.2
